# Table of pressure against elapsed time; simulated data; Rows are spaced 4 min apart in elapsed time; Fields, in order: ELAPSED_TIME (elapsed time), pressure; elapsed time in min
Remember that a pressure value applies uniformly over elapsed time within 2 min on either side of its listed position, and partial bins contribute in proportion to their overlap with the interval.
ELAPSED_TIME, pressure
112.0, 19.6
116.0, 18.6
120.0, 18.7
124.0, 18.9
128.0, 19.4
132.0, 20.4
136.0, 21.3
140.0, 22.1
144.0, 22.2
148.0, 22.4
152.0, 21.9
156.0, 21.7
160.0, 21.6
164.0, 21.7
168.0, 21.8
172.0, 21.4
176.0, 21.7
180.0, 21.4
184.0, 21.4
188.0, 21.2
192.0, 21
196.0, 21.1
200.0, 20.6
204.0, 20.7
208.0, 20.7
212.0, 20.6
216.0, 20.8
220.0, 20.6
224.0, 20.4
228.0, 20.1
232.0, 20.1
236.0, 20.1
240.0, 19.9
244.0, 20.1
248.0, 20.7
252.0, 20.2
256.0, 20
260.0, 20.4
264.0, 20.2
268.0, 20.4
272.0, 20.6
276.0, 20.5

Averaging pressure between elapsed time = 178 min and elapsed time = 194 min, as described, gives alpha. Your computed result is 21.2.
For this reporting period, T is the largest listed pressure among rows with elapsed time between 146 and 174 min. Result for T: 22.4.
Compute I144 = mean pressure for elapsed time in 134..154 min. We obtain 22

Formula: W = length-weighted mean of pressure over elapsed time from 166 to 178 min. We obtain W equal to 21.6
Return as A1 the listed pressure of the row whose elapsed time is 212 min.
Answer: 20.6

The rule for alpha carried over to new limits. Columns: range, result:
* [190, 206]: 20.9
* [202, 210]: 20.7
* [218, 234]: 20.3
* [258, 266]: 20.3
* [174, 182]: 21.5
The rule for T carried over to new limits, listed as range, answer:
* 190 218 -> 21.1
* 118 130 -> 19.4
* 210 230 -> 20.8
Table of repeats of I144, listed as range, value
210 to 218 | 20.7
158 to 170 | 21.7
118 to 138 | 19.7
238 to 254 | 20.2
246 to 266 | 20.3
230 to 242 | 20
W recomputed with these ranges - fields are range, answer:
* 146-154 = 22.1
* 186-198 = 21.1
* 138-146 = 22.1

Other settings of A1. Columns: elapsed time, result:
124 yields 18.9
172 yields 21.4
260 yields 20.4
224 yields 20.4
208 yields 20.7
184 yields 21.4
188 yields 21.2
